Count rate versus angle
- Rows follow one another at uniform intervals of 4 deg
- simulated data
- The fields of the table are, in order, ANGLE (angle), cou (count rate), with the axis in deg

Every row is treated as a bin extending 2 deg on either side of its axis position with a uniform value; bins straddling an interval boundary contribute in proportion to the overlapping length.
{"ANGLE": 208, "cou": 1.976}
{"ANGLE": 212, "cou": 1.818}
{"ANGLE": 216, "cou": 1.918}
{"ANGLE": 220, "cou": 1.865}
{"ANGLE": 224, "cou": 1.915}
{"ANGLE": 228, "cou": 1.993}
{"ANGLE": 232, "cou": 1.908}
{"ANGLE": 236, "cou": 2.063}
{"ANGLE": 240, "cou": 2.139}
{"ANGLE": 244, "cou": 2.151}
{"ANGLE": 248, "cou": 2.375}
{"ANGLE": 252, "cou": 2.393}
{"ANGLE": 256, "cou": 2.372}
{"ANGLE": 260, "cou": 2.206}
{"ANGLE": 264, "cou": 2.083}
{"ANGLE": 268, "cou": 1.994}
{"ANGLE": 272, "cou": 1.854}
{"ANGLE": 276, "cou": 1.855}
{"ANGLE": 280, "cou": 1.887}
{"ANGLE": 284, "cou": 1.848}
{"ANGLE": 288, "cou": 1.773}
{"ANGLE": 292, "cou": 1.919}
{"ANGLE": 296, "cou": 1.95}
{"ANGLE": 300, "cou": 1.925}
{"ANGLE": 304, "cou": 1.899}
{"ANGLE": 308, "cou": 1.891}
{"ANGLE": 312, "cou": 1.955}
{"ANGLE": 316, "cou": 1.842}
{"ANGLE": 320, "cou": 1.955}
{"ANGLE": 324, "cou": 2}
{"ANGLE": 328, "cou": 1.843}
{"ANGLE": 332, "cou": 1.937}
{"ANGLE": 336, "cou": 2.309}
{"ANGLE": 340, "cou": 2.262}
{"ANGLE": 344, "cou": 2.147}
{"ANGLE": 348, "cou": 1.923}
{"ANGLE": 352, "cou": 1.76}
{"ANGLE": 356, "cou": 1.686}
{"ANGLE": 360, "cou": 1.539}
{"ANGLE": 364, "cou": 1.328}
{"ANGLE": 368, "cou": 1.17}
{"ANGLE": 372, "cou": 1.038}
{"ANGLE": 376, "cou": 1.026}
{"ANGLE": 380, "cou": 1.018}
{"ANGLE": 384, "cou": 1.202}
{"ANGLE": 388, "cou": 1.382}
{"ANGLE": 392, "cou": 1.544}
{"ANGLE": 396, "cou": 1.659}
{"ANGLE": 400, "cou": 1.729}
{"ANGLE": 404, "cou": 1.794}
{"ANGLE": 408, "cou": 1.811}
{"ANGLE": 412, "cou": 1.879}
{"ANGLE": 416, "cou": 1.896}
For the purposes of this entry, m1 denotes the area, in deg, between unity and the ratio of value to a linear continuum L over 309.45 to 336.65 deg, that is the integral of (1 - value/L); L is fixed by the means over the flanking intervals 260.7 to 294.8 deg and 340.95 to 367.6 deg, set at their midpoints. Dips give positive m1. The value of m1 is -2.5 deg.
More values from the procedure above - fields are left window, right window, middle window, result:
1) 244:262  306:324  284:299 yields 1.4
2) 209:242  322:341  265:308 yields 2.6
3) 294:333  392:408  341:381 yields 7.0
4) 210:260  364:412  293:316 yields -1.8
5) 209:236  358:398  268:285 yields -1.8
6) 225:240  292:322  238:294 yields -2.7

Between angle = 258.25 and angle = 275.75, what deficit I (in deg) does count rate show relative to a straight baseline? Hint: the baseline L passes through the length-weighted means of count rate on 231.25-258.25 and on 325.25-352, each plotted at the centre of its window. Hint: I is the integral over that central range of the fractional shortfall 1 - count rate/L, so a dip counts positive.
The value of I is 1.3 deg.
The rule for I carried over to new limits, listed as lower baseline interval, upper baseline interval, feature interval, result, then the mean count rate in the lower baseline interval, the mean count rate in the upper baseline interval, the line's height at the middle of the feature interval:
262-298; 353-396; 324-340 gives -4.79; 1.91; 1.32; 1.58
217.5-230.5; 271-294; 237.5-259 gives -4.33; 1.92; 1.86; 1.9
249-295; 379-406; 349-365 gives 0.34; 2.02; 1.49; 1.65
